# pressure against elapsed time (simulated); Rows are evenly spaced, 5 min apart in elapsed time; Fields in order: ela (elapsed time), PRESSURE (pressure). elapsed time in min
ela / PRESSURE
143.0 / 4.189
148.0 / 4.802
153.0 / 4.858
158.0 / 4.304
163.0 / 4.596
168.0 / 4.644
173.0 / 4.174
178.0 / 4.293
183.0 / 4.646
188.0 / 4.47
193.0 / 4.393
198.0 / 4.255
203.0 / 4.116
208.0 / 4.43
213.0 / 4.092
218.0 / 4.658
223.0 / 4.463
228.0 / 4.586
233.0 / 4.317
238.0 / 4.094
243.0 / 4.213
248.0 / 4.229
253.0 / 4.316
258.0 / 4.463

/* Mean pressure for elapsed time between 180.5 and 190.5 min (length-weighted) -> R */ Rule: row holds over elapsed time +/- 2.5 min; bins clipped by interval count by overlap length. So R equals 4.56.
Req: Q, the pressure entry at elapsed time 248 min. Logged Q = 4.229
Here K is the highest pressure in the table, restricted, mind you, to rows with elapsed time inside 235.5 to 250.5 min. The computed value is 4.229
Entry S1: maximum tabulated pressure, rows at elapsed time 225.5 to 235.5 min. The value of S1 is 4.586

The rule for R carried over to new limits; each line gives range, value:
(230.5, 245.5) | 4.21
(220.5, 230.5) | 4.52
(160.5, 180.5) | 4.43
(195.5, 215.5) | 4.22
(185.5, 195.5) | 4.43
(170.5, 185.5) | 4.37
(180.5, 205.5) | 4.38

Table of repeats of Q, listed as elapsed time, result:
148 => 4.802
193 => 4.393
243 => 4.213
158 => 4.304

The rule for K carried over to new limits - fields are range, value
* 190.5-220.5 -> 4.658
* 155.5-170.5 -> 4.644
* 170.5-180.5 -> 4.293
